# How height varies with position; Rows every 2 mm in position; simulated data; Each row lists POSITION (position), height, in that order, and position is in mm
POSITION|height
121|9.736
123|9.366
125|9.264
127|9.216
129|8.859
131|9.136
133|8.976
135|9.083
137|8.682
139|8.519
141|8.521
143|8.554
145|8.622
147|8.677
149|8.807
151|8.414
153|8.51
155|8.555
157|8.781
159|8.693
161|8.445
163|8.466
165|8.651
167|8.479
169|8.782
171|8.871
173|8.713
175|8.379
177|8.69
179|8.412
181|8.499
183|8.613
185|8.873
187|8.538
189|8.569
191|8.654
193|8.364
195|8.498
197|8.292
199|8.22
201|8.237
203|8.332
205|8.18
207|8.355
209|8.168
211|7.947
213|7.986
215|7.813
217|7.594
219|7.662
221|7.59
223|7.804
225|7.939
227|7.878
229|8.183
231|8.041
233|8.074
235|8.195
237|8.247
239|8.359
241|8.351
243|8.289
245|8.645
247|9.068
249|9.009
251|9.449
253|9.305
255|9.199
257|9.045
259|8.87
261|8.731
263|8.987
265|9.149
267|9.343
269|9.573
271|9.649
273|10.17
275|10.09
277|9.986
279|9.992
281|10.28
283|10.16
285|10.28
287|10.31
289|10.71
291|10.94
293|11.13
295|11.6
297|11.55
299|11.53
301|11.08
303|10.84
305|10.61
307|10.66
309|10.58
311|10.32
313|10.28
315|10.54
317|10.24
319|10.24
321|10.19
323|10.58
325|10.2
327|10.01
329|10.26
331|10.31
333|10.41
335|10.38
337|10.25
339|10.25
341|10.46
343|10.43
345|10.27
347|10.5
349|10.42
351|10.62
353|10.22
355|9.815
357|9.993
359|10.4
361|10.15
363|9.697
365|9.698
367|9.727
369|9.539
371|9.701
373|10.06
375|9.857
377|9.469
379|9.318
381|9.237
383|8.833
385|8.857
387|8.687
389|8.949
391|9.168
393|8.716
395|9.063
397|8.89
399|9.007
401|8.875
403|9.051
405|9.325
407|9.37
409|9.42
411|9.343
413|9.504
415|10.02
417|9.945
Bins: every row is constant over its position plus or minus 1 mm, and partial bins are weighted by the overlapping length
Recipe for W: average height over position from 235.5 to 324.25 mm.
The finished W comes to 9.9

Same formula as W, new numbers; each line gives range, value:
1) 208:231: 7.88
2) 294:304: 11.3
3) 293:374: 10.4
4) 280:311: 10.8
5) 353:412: 9.4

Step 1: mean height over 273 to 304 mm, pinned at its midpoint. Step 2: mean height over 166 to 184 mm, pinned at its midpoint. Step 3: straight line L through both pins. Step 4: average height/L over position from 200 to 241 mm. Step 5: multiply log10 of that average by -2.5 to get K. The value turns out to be 0.17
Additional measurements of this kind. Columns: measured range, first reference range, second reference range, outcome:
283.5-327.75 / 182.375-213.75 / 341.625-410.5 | -0.17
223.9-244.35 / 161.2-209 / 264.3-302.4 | 0.16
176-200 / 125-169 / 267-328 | 0.08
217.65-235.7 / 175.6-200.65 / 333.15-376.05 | 0.12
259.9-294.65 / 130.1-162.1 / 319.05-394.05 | -0.06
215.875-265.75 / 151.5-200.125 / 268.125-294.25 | 0.14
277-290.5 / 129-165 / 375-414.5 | -0.15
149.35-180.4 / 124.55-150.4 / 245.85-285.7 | 0.05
